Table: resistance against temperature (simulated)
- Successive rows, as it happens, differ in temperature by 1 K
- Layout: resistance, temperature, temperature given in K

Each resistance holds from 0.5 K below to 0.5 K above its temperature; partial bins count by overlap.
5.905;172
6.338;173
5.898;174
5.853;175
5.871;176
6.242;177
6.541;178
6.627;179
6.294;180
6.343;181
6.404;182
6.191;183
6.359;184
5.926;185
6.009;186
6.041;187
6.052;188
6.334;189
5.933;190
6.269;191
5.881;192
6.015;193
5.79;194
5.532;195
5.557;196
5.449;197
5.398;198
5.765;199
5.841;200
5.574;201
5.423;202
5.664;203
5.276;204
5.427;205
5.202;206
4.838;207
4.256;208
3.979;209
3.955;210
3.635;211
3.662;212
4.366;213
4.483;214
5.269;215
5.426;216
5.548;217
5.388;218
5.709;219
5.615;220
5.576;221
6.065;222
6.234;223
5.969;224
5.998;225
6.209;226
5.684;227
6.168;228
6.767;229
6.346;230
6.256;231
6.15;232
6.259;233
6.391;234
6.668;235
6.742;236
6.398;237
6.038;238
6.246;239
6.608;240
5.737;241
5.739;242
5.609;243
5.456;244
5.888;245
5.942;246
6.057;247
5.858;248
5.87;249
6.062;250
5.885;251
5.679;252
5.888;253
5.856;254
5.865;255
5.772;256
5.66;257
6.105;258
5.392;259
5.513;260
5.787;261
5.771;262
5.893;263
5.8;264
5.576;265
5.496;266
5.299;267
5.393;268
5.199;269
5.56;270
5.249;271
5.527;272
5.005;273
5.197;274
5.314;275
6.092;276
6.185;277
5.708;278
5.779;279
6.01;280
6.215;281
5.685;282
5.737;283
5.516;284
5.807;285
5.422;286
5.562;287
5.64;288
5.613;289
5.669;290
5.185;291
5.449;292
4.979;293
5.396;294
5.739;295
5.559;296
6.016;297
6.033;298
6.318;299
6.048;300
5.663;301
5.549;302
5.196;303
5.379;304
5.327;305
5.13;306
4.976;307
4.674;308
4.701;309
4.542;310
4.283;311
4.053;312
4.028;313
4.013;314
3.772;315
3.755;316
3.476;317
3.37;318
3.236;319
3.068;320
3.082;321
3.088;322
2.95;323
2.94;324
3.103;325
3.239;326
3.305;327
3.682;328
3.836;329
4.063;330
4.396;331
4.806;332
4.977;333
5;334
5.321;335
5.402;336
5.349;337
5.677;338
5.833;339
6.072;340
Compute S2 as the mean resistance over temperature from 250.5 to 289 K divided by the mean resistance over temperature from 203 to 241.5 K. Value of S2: 1.01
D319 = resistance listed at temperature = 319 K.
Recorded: 3.236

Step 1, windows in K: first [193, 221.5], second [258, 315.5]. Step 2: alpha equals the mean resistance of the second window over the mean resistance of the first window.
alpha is 1.1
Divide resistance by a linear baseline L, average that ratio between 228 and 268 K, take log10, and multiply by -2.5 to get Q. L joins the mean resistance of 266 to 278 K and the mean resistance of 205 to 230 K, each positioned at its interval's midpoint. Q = -0.11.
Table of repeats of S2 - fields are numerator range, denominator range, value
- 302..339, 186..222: 0.79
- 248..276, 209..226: 1.09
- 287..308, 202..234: 1.02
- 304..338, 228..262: 0.69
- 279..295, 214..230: 0.96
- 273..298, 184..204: 0.97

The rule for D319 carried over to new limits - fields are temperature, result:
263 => 5.893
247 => 6.057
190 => 5.933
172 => 5.905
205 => 5.427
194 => 5.79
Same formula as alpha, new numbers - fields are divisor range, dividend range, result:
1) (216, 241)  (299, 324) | 0.71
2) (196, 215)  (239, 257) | 1.19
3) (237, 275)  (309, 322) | 0.65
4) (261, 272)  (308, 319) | 0.72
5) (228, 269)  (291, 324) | 0.78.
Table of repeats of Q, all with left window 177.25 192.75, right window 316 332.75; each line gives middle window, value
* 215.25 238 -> -0.127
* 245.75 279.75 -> -0.206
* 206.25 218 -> 0.242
